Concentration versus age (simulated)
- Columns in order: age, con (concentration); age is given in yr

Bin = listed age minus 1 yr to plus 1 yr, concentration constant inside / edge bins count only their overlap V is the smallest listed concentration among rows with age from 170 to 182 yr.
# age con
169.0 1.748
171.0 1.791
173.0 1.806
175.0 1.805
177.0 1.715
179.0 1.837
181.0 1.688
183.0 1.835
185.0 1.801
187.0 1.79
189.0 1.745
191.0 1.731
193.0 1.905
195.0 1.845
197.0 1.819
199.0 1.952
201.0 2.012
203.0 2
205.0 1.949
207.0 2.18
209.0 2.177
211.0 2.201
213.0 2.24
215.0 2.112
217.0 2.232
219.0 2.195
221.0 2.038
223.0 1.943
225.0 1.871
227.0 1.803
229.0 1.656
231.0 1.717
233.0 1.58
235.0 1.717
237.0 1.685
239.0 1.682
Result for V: 1.688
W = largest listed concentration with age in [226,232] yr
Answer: 1.803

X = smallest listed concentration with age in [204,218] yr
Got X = 1.949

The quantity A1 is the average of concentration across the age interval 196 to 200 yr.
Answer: 1.89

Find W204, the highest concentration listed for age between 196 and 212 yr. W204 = 2.201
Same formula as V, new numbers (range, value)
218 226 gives 1.871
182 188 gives 1.79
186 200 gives 1.731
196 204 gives 1.819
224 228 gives 1.803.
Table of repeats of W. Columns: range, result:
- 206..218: 2.24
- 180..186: 1.835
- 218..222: 2.195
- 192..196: 1.905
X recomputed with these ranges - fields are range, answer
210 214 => 2.201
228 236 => 1.58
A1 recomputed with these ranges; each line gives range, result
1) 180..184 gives 1.76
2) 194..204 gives 1.93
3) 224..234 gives 1.73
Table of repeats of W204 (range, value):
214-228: 2.232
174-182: 1.837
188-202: 2.012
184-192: 1.801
